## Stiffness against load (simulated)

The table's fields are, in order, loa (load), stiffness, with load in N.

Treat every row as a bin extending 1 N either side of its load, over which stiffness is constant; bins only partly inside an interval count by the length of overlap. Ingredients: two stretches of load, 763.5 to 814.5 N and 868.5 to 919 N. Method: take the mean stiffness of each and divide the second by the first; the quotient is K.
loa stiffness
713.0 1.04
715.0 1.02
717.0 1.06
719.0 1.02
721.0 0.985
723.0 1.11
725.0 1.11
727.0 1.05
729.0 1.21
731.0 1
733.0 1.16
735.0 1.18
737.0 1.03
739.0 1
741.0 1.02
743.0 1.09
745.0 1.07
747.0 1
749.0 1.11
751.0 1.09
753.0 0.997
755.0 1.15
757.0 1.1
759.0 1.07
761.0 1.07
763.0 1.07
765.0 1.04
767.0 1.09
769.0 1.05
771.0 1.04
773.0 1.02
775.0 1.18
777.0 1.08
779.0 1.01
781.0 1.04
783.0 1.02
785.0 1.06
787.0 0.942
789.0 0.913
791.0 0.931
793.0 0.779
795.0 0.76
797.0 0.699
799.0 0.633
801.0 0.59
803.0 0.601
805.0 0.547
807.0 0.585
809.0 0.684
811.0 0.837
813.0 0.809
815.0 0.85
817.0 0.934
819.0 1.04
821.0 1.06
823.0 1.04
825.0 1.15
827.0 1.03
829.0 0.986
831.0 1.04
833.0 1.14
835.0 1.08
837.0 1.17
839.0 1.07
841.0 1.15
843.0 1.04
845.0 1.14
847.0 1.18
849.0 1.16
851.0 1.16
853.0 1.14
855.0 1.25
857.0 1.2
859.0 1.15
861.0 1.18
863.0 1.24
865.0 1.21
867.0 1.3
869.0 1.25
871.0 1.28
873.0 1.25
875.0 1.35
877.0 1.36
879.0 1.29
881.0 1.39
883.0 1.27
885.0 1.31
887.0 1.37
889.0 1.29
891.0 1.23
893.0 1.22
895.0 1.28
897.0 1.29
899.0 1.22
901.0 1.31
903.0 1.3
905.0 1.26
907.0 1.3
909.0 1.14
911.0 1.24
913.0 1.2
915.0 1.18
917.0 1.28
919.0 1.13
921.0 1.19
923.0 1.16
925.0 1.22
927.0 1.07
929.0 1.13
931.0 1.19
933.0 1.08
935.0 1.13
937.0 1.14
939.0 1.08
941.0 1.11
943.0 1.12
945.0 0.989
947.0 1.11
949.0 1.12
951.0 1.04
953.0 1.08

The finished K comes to 1.45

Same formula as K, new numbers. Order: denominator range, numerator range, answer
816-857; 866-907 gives 1.17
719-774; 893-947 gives 1.10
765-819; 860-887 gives 1.46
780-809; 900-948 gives 1.48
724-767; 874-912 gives 1.19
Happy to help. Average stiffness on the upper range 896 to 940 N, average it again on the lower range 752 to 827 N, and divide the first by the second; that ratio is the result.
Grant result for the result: 1.28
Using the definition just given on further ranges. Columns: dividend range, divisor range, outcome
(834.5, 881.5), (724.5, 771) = 1.12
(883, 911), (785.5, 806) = 1.70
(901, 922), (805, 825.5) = 1.40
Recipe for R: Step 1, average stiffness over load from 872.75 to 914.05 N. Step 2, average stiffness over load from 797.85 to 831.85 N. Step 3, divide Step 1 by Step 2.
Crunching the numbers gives 1.5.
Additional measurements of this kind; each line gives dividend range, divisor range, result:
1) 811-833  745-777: 0.93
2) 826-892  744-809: 1.27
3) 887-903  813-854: 1.19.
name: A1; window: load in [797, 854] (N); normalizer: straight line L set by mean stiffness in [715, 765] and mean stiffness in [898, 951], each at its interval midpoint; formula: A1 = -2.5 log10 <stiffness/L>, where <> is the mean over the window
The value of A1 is 0.17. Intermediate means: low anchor 1.07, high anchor 1.17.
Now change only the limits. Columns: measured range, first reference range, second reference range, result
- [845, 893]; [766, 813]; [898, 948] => -0.19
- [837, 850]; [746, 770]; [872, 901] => 0.09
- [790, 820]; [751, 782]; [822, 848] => 0.40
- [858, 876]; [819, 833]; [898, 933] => -0.11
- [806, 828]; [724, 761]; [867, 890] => 0.31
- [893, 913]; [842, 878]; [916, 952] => -0.08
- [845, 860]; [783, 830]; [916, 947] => -0.23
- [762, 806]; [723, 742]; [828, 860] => 0.21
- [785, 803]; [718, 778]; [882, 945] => 0.37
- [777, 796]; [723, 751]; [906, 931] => 0.17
